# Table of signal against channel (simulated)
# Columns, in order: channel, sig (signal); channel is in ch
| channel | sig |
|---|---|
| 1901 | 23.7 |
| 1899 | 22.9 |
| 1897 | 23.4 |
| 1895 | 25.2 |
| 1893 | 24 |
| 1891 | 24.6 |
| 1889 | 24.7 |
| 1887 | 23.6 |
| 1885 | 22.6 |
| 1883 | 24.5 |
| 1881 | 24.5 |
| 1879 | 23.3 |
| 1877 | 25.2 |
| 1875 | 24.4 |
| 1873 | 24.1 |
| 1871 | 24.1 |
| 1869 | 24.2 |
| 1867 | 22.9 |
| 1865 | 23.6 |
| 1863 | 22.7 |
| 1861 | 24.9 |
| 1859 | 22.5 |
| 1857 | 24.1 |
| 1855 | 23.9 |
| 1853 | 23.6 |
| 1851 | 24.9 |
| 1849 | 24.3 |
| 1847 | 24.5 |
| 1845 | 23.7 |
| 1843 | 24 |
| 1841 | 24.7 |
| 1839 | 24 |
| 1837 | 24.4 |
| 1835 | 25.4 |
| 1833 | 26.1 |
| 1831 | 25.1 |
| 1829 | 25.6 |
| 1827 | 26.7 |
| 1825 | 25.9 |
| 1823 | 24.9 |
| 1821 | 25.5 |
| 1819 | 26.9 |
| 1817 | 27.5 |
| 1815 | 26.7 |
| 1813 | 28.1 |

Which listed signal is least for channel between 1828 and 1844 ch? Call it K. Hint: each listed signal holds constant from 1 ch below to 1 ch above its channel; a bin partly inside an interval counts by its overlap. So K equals 24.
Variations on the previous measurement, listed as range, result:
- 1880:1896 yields 22.6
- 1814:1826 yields 24.9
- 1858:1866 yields 22.5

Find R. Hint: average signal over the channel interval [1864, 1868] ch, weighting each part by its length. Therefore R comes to 23.2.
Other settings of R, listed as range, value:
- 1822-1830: 25.8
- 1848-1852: 24.6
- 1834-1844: 24.5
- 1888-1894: 24.4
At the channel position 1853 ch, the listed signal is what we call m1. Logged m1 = 23.6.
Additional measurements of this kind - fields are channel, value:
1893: 24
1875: 24.4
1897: 23.4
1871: 24.1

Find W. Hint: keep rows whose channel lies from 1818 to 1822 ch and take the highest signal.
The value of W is 26.9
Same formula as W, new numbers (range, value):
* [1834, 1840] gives 25.4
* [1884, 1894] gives 24.7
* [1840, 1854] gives 24.9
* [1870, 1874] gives 24.1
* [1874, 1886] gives 25.2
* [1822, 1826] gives 25.9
